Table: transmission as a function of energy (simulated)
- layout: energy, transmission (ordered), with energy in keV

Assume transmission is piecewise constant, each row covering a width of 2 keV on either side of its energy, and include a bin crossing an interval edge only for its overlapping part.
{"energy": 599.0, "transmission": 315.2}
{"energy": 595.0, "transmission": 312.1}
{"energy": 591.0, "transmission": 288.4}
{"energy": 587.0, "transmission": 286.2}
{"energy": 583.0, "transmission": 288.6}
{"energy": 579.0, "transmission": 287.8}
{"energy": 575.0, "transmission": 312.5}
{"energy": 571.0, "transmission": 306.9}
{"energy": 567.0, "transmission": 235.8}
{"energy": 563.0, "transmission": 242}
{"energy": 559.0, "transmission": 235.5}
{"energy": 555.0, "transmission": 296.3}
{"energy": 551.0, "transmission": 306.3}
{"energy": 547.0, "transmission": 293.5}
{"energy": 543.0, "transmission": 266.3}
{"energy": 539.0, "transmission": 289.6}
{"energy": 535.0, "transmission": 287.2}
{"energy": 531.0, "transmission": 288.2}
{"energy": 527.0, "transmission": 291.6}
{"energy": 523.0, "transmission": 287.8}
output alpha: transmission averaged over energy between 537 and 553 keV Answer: 289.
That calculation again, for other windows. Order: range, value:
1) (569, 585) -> 299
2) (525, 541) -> 289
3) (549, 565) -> 270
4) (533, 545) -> 281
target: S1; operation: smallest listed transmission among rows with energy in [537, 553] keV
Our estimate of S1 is 266.3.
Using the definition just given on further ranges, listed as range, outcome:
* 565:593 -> 235.8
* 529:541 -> 287.2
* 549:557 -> 296.3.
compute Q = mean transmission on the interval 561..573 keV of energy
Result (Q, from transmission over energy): 262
